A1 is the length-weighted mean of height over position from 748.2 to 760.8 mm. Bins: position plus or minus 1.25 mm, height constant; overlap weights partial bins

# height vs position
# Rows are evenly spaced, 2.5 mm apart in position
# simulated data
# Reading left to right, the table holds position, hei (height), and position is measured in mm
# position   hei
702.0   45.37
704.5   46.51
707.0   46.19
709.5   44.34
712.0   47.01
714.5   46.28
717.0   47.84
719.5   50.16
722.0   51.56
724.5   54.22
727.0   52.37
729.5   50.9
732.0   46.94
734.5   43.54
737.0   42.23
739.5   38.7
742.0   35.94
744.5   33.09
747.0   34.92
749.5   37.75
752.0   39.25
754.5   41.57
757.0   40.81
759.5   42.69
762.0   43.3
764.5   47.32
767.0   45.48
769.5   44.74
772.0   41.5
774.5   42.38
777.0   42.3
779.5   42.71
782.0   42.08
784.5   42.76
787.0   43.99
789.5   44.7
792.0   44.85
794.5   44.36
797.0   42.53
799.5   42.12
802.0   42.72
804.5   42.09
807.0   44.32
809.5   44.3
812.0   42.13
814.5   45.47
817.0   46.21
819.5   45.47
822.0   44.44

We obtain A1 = 40.4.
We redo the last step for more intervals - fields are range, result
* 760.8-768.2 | 45.4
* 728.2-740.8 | 44.5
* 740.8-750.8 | 35.4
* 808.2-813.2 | 43.2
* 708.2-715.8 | 45.9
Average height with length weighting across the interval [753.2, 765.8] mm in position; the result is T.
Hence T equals 43.1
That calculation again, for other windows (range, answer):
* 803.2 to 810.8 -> 43.6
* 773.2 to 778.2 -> 42.3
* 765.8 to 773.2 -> 43.9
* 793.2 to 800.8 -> 43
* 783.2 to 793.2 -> 44.1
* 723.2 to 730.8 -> 52.5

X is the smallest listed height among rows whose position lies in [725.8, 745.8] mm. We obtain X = 33.09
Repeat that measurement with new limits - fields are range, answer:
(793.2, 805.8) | 42.09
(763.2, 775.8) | 41.5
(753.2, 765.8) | 40.81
